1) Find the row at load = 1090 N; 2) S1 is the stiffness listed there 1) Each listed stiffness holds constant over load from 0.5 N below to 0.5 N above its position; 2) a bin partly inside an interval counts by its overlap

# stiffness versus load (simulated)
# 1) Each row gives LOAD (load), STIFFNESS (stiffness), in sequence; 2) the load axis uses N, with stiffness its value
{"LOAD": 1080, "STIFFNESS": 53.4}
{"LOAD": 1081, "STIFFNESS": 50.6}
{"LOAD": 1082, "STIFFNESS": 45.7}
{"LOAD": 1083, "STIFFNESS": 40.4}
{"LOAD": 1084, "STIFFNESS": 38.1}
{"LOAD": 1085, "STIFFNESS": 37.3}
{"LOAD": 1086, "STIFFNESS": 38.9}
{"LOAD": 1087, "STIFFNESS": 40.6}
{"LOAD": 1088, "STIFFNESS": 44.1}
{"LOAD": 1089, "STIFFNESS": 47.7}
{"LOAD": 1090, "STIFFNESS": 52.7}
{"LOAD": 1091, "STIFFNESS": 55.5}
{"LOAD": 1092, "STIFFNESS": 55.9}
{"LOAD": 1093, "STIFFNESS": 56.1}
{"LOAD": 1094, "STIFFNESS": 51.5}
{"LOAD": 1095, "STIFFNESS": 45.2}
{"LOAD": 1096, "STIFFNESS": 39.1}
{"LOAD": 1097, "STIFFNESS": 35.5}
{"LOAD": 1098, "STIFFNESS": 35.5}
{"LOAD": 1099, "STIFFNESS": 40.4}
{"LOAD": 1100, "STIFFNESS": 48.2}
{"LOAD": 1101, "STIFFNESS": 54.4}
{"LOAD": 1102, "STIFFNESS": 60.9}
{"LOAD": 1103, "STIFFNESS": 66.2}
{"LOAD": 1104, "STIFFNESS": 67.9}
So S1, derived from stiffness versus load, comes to 52.7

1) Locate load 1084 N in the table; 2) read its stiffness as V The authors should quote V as 38.1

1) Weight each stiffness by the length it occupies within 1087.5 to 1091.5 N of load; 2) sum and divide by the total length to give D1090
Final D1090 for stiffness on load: 50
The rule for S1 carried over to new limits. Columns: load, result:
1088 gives 44.1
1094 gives 51.5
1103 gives 66.2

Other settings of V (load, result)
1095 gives 45.2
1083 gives 40.4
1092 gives 55.9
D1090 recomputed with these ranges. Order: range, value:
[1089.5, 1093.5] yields 55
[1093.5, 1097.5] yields 42.8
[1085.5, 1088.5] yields 41.2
